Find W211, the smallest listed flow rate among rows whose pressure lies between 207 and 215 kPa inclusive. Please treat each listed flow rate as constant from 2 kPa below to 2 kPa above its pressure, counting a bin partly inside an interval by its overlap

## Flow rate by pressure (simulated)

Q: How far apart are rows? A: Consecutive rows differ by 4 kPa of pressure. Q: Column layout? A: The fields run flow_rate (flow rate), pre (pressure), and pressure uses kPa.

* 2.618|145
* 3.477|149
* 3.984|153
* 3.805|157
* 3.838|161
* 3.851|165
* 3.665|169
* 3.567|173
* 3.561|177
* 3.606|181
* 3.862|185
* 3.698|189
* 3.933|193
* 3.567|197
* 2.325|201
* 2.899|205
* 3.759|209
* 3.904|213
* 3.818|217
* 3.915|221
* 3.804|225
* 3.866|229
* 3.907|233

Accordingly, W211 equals 3.759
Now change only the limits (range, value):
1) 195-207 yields 2.325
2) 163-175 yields 3.567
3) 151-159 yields 3.805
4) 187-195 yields 3.698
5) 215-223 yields 3.818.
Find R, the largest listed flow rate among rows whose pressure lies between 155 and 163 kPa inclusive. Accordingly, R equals 3.838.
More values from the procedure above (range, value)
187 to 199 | 3.933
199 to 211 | 3.759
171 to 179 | 3.567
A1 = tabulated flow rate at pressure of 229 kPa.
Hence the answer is 3.866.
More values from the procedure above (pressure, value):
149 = 3.477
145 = 2.618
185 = 3.862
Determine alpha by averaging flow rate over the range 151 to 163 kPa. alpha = 3.88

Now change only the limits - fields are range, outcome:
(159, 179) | 3.7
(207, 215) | 3.83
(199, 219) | 3.34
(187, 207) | 3.28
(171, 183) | 3.58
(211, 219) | 3.86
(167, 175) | 3.62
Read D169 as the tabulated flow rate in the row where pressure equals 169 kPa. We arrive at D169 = 3.665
